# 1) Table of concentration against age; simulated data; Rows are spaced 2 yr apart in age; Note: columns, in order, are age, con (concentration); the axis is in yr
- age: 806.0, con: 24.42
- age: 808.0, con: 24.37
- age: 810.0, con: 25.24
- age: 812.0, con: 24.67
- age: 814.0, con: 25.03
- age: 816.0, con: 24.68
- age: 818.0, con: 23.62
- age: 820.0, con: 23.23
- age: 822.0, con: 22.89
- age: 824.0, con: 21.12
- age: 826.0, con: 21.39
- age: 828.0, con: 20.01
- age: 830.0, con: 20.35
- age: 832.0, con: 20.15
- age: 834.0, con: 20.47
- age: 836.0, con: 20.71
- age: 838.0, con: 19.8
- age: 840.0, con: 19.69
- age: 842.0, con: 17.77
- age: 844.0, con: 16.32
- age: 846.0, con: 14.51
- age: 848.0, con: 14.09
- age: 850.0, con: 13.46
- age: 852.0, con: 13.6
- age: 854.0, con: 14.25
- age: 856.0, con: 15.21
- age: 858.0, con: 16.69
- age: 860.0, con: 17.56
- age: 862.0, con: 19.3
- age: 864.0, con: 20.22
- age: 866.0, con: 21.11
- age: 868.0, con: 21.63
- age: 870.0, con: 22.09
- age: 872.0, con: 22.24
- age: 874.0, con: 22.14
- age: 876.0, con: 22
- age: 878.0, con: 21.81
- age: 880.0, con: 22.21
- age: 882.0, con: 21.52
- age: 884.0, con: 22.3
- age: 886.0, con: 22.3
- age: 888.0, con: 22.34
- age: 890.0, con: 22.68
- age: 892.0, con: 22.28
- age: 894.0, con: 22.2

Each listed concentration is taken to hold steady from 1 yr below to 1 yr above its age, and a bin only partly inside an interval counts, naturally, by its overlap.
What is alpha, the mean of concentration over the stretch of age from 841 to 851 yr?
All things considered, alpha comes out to 15.2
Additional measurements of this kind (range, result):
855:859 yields 16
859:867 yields 19.5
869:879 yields 22.1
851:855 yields 13.9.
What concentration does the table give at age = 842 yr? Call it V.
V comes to 17.77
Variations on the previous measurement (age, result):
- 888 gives 22.34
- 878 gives 21.81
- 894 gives 22.2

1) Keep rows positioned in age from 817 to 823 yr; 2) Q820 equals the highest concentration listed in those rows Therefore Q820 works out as 23.62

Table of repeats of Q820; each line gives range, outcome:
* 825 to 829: 21.39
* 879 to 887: 22.3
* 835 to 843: 20.71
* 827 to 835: 20.47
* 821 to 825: 22.89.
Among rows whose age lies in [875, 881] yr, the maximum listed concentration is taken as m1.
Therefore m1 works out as 22.21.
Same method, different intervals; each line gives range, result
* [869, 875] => 22.24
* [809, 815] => 25.24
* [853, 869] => 21.63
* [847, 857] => 15.21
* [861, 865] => 20.22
